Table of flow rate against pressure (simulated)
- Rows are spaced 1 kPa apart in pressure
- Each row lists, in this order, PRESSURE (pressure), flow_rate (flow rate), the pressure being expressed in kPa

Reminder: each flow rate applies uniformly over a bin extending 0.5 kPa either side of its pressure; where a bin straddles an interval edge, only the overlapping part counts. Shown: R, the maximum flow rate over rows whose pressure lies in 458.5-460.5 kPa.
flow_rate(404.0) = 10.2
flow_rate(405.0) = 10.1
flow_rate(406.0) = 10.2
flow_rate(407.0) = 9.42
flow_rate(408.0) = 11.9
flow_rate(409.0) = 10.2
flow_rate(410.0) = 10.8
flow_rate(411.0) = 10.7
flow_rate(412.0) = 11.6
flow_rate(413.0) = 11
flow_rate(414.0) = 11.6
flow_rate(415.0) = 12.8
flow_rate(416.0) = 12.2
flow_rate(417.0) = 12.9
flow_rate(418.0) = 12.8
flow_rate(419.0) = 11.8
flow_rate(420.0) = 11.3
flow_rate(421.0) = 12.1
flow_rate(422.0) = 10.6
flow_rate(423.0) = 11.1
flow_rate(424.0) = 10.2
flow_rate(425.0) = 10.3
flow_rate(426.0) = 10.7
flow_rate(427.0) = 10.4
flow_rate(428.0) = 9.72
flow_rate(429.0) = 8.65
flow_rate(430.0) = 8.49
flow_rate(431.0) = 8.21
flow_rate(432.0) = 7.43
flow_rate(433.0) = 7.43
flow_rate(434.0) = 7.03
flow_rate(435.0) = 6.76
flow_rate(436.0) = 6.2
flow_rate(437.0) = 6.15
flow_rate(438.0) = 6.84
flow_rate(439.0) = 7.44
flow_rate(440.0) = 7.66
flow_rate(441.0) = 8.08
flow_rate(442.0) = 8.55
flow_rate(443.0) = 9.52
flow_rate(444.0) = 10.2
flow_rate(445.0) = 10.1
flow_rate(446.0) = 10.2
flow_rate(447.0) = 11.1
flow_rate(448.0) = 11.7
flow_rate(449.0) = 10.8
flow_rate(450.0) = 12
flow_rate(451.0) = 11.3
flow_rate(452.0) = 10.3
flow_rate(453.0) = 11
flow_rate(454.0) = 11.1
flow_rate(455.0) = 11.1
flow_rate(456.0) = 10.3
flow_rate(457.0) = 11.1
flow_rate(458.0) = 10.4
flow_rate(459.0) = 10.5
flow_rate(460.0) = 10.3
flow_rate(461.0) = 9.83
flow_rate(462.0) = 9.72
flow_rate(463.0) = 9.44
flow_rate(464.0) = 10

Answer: 10.5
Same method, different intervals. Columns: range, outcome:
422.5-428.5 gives 11.1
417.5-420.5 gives 12.8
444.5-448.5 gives 11.7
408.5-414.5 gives 11.6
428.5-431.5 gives 8.65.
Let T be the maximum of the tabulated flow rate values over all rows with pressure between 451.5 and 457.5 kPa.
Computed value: 11.1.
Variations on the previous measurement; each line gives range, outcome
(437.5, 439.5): 7.44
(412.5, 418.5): 12.9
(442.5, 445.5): 10.2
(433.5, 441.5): 8.08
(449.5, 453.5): 12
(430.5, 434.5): 8.21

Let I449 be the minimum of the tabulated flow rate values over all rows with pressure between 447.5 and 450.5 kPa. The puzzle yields 10.8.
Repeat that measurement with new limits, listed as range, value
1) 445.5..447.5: 10.2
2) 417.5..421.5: 11.3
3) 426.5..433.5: 7.43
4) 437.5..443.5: 6.84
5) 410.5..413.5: 10.7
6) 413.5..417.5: 11.6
